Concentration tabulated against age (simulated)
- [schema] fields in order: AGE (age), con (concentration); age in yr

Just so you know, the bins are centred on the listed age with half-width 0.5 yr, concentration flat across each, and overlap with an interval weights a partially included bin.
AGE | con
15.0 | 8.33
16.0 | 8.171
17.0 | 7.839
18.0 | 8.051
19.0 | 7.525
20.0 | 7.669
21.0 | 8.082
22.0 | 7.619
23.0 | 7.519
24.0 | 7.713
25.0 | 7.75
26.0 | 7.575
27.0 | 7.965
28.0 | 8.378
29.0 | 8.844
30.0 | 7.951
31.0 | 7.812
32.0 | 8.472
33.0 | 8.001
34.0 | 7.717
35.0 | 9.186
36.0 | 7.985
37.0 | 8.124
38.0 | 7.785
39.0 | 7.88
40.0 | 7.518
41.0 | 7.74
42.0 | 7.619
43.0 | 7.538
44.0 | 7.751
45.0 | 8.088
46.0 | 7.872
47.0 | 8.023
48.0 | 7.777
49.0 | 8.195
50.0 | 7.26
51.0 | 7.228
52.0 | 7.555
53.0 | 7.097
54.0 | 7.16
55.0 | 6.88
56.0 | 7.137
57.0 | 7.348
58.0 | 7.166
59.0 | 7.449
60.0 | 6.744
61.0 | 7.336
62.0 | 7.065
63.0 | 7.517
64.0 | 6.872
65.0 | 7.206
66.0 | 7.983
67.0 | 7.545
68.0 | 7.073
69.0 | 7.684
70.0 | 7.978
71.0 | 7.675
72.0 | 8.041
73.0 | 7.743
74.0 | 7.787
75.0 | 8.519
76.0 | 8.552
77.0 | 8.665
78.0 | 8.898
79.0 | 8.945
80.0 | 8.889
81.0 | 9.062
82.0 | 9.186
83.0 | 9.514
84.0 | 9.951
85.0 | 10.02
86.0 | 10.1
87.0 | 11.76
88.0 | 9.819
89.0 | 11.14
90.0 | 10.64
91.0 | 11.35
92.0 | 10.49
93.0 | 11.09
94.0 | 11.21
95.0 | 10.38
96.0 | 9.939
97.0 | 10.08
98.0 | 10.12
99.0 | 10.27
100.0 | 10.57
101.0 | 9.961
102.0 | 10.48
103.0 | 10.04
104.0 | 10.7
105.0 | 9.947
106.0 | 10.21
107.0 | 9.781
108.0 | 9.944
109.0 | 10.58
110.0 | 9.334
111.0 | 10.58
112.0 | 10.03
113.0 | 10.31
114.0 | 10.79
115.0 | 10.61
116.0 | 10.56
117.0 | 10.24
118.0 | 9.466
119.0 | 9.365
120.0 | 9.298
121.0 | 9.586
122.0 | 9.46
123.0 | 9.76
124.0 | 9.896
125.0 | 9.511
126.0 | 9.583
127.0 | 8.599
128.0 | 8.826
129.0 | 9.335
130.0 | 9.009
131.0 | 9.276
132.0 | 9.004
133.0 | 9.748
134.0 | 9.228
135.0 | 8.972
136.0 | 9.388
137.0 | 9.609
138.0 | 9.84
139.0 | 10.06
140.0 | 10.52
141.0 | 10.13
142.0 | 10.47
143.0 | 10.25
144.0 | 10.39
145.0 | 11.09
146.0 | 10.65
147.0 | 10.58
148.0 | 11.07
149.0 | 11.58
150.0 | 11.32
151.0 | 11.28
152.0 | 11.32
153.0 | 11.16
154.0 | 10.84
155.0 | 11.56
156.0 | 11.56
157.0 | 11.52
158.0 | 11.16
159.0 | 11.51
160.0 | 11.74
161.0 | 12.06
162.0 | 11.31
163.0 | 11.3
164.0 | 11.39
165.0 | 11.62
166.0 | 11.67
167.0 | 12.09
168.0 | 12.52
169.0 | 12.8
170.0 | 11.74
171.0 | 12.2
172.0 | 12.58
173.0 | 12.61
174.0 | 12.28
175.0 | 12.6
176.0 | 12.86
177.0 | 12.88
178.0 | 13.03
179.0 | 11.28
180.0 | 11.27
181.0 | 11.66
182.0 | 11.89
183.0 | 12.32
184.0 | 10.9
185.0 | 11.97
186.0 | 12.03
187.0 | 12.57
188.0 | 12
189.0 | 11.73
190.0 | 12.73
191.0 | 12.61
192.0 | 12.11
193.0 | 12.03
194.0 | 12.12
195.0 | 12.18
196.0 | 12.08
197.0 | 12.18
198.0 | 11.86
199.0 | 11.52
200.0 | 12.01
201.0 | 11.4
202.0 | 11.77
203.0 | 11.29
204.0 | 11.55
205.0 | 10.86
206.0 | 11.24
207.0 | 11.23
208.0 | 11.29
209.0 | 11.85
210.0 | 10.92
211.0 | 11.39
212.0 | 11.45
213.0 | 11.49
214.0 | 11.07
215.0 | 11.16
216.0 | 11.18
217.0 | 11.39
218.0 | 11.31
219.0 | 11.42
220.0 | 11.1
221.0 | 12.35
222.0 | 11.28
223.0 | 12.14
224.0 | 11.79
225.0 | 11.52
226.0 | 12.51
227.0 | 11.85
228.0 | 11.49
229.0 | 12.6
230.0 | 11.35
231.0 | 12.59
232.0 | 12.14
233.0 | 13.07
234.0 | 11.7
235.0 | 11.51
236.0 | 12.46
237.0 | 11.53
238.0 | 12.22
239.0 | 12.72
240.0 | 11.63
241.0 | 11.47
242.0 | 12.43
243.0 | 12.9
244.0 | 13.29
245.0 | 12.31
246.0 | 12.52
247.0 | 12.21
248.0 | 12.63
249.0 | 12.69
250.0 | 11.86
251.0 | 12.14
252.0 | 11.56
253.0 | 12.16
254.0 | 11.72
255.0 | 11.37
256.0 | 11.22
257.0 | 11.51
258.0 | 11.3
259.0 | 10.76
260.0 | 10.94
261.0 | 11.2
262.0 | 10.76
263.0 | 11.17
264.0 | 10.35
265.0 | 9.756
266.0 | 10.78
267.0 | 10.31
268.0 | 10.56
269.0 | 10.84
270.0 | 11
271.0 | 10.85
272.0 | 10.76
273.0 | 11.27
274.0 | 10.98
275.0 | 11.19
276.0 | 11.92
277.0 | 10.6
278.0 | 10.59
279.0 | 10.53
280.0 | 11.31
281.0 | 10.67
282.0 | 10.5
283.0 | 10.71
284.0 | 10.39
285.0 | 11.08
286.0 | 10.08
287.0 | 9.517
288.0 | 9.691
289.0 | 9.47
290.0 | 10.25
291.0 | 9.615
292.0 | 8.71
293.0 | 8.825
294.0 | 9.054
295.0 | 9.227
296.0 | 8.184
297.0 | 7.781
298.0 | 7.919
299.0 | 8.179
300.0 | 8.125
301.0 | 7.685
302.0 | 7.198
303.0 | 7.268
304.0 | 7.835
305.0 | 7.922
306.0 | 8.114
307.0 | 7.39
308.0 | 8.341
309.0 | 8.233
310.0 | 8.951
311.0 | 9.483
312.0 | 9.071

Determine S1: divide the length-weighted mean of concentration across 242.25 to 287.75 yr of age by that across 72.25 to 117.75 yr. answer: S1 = 1.1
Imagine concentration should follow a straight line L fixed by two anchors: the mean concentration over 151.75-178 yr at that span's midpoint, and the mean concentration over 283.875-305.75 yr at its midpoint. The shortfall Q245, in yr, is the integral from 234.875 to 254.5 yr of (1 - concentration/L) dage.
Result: -4.4 yr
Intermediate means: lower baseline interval 11.9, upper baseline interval 8.78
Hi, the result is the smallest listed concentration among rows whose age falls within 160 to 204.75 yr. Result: 10.9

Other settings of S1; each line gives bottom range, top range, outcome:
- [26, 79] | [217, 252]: 1.55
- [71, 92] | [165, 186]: 1.29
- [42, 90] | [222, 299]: 1.36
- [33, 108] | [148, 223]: 1.35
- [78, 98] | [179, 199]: 1.18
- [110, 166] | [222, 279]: 1.12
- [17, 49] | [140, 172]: 1.43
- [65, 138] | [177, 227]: 1.23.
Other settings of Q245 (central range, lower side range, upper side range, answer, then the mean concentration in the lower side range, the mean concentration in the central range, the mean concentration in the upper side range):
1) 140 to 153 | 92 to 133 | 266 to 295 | -1.0 yr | 9.95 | 10.8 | 10.4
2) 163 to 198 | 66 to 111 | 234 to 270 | -4.6 yr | 9.58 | 12.1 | 11.6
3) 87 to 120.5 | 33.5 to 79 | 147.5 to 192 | -3.1 yr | 7.7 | 10.3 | 11.9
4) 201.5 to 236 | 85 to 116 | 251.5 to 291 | -3.1 yr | 10.4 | 11.6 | 10.8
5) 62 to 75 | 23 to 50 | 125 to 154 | 1.5 yr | 7.95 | 7.61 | 10.1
